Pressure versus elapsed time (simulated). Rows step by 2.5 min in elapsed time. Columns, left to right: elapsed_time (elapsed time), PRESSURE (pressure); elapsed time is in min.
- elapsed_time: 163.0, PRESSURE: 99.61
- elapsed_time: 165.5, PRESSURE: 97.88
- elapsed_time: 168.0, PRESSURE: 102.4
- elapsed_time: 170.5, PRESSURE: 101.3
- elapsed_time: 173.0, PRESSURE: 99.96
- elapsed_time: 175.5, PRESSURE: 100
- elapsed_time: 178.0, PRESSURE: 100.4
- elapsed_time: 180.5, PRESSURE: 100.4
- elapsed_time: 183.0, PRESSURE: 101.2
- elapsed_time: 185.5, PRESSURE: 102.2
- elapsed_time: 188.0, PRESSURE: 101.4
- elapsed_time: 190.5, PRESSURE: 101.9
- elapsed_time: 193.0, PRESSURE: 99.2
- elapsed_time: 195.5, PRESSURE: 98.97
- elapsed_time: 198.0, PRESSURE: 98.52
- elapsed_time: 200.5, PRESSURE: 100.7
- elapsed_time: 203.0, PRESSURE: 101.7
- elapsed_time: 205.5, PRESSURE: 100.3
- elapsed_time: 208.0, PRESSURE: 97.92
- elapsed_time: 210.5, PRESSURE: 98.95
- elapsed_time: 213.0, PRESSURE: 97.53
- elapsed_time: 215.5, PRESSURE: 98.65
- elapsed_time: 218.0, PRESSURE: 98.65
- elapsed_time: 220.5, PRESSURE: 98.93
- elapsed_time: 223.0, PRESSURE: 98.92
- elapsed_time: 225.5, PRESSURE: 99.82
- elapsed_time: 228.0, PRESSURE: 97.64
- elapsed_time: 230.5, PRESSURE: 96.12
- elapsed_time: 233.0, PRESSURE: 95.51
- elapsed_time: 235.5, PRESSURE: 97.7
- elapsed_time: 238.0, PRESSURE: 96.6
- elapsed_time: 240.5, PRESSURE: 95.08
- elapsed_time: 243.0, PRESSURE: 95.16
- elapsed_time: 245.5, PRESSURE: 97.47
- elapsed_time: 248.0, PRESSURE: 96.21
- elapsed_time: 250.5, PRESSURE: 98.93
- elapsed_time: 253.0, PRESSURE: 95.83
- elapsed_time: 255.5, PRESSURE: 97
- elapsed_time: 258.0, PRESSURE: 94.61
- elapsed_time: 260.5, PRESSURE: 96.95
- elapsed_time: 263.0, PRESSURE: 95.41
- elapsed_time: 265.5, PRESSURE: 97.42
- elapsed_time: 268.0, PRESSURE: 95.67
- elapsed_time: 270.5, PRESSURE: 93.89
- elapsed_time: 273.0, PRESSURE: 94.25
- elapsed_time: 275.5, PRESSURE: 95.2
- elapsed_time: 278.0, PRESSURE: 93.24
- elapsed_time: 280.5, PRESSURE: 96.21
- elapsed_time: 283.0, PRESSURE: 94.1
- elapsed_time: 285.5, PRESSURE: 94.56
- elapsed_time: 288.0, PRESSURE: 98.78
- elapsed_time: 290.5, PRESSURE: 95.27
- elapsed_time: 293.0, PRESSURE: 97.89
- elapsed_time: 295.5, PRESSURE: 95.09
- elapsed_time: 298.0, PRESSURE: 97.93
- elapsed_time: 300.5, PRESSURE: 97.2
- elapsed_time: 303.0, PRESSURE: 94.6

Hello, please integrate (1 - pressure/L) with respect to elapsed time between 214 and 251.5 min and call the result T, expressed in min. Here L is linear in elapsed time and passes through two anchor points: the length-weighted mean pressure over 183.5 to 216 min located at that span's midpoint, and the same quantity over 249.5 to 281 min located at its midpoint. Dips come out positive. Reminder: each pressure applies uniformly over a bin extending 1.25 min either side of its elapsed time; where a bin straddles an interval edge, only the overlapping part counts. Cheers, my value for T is 0.1 min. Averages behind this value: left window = 99.9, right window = 95.7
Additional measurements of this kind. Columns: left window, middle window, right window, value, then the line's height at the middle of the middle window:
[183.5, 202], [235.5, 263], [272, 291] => 0.2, 97.1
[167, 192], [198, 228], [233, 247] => -0.2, 98.4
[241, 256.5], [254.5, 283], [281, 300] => 0.3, 96.5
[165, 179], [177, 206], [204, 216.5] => -0.3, 99.6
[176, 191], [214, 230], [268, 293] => 0.0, 98.8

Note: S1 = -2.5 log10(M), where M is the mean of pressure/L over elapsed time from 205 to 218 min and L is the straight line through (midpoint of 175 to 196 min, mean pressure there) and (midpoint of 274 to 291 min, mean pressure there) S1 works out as 0.01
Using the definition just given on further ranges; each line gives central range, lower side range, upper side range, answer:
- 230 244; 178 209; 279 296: 0.026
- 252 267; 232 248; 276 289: -0.004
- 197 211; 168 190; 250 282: -0.003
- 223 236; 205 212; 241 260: 0.002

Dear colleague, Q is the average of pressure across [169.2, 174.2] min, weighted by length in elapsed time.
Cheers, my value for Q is 101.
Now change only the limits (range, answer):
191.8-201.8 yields 99.4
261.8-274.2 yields 95.3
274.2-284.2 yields 94.7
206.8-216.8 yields 98.3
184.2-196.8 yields 101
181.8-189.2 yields 102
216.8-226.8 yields 99.1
